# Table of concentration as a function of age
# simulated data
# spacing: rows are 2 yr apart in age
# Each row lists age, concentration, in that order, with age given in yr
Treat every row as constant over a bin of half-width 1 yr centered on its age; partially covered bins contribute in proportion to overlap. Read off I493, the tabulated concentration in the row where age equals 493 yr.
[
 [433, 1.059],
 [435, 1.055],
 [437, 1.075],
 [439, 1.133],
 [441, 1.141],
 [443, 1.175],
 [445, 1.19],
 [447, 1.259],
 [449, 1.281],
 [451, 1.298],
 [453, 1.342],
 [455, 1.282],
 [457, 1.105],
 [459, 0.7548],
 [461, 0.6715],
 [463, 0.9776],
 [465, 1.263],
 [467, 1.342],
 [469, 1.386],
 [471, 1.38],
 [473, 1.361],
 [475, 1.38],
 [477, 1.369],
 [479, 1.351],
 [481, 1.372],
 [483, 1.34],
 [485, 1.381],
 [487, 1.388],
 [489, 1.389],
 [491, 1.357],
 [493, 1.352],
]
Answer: 1.352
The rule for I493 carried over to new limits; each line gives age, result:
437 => 1.075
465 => 1.263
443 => 1.175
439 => 1.133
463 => 0.9776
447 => 1.259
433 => 1.059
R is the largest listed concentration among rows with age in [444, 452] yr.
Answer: 1.298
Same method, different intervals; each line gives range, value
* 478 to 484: 1.372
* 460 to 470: 1.386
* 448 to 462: 1.342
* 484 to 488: 1.388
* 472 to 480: 1.38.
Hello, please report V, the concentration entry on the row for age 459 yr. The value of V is 0.7548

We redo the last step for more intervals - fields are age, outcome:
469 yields 1.386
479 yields 1.351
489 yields 1.389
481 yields 1.372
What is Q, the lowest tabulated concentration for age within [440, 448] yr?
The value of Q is 1.141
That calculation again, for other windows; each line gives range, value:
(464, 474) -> 1.263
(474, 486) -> 1.34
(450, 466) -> 0.6715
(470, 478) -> 1.361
